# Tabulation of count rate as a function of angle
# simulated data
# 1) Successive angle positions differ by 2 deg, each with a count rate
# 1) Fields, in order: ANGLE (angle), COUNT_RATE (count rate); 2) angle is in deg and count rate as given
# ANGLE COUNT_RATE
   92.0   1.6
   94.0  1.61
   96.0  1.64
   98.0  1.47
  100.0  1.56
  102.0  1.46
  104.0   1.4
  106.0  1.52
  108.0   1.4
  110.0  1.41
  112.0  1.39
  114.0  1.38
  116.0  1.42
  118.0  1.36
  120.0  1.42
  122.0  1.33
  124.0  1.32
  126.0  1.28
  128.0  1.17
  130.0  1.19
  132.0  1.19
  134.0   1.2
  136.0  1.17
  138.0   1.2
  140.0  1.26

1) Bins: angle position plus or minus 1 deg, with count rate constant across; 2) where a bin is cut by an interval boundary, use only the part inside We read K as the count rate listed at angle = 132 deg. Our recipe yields 1.19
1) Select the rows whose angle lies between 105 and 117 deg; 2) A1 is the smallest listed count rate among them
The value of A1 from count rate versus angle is 1.38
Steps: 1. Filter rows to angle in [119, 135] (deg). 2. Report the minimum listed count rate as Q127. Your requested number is 1.17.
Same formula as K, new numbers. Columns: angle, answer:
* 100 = 1.56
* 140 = 1.26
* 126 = 1.28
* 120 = 1.42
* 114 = 1.38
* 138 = 1.2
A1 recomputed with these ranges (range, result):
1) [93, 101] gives 1.47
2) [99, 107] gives 1.4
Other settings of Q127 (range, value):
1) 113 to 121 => 1.36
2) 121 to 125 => 1.32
